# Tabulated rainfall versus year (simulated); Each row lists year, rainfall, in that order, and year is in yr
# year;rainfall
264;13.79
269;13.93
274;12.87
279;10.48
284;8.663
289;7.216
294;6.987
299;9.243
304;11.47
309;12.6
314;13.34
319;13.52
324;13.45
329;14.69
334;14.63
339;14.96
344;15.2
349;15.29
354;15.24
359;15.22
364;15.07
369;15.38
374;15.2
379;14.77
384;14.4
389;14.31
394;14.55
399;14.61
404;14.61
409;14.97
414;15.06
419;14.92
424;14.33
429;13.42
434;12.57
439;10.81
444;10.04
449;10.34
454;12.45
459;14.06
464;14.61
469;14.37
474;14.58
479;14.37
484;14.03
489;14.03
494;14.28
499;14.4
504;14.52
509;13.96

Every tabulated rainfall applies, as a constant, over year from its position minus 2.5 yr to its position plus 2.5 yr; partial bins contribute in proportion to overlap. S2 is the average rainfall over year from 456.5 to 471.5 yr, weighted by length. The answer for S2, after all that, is 14.3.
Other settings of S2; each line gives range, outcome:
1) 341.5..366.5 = 15.2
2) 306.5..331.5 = 13.5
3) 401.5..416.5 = 14.9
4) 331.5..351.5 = 15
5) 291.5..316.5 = 10.7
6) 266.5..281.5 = 12.4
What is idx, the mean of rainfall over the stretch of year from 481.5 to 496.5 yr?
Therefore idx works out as 14.1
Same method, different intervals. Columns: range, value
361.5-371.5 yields 15.2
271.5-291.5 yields 9.81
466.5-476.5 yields 14.5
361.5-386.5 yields 15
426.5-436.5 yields 13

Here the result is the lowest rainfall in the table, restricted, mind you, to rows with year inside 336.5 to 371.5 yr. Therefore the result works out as 14.96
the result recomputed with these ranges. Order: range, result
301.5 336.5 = 11.47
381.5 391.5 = 14.31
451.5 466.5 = 12.45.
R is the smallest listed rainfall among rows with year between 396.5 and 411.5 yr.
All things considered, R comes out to 14.61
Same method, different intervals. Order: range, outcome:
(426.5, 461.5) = 10.04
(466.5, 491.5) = 14.03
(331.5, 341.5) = 14.63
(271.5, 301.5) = 6.987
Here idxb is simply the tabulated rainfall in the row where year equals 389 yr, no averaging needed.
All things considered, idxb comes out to 14.31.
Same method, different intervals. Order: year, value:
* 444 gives 10.04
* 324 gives 13.45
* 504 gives 14.52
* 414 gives 15.06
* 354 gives 15.24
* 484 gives 14.03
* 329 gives 14.69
